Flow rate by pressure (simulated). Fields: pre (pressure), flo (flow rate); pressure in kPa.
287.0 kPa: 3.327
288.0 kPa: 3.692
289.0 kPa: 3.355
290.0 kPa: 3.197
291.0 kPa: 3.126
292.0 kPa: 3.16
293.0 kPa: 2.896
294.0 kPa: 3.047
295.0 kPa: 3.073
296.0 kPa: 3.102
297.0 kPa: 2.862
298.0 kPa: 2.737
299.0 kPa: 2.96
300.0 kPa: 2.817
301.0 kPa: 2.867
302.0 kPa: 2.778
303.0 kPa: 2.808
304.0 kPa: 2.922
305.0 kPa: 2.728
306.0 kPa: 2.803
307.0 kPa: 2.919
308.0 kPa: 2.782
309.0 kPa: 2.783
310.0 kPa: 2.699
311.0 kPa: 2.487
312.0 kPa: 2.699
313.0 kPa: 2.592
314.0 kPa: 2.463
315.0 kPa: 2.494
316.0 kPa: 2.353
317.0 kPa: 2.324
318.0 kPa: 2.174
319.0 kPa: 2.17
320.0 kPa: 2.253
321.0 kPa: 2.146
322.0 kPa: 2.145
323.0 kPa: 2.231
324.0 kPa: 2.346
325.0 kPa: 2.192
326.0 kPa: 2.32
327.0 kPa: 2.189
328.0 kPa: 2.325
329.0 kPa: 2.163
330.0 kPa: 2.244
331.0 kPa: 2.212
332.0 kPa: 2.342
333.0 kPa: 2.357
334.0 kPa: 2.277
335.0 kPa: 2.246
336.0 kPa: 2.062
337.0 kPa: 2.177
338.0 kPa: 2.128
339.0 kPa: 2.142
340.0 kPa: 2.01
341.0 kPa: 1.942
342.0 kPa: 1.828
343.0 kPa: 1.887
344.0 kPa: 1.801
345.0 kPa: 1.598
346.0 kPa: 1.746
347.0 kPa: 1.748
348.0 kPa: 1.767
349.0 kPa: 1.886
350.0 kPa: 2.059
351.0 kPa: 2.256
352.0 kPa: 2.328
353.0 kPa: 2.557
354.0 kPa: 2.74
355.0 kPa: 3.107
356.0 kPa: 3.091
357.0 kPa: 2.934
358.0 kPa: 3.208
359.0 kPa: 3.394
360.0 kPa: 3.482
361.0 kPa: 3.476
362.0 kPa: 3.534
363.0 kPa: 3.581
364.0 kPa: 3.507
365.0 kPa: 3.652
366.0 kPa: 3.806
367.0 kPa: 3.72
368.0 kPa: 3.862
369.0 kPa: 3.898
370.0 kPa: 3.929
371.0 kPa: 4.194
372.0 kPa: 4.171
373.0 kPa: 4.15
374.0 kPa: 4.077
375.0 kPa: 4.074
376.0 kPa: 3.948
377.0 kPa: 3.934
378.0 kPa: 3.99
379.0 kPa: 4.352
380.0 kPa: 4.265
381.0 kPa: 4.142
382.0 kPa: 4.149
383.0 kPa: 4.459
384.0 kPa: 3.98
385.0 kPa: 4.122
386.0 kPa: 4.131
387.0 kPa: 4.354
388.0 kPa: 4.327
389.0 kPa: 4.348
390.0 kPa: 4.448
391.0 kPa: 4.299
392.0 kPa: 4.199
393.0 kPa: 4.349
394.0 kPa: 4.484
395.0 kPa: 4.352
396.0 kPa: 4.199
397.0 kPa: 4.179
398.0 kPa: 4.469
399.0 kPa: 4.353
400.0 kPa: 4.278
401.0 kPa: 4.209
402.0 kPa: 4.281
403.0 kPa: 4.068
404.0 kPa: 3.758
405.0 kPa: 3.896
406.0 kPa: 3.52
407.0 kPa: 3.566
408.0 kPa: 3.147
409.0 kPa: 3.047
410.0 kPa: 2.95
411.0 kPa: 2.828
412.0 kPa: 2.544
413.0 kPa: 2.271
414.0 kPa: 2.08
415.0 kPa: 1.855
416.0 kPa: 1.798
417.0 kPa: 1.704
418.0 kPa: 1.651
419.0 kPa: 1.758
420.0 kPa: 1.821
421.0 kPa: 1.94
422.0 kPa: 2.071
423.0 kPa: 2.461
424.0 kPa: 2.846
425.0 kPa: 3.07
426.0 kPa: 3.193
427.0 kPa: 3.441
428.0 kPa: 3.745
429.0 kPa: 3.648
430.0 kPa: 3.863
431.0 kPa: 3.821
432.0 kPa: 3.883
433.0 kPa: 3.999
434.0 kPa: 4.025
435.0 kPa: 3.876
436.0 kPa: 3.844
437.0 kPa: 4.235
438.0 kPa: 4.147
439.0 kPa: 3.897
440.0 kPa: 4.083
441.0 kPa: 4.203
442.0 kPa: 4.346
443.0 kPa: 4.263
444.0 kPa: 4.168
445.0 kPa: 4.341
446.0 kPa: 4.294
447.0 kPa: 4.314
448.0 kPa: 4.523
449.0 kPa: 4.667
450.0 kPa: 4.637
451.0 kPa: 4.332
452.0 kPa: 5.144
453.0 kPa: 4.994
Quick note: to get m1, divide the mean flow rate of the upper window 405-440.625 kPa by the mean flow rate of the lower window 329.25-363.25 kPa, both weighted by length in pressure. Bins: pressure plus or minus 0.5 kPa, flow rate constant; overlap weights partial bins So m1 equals 1.3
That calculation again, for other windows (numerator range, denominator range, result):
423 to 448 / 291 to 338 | 1.53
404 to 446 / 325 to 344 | 1.50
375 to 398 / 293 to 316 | 1.52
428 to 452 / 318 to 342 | 1.90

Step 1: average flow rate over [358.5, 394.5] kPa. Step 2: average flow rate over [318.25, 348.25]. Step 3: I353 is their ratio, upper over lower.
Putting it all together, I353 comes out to 1.9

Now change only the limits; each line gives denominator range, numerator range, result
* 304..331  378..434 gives 1.45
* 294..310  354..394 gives 1.36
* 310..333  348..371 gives 1.37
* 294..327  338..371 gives 1.07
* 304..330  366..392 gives 1.69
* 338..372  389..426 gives 1.16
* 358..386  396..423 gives 0.77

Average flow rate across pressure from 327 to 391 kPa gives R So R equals 3.12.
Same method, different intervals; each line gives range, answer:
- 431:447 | 4.1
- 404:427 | 2.59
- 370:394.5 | 4.2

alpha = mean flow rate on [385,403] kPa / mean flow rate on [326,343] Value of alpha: 2.0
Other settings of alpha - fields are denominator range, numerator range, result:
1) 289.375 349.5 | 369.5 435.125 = 1.48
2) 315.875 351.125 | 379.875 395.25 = 2.03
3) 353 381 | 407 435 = 0.77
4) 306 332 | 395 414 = 1.51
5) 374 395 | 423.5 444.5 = 0.91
